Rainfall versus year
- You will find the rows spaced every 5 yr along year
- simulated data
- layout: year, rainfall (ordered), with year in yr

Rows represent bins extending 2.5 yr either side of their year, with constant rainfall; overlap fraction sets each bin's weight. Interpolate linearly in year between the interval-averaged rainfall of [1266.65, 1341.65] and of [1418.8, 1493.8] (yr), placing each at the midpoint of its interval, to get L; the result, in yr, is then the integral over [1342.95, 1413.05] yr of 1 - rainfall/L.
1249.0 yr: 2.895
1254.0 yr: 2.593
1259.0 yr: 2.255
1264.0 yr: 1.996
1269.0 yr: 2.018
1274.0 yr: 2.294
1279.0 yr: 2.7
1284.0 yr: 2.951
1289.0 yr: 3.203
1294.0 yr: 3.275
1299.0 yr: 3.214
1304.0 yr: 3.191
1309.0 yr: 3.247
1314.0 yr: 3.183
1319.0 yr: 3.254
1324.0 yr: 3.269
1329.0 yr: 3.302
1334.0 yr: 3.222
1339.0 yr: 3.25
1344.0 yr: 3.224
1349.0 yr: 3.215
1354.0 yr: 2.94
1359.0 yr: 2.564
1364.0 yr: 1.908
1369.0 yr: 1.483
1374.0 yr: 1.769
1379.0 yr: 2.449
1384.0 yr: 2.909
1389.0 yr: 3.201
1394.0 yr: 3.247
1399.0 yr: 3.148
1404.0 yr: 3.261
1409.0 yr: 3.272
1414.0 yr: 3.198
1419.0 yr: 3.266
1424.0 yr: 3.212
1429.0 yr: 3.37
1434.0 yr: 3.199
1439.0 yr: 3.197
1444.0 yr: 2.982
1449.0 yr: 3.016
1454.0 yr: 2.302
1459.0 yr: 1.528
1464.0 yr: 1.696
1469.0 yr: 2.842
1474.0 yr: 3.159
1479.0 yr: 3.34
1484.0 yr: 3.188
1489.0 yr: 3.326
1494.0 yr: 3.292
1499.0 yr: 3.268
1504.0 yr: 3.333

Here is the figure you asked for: 5.2 yr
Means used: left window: 3.04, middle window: 2.76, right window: 2.91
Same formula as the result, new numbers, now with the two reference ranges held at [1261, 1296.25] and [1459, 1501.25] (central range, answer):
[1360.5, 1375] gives 5.2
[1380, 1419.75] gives -5.0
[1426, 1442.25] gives -2.2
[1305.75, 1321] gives -3.1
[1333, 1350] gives -3.2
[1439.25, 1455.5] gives 0.1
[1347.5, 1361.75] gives -0.7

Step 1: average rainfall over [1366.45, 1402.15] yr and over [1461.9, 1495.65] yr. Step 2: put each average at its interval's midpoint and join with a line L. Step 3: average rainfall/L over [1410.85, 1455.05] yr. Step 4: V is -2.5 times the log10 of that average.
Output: -0.114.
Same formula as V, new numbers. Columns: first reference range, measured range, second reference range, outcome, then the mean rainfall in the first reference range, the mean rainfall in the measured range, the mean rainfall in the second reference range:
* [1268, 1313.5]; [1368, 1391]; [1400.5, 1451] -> 0.28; 2.94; 2.4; 3.2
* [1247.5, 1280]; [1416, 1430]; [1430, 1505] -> -0.17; 2.36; 3.27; 2.91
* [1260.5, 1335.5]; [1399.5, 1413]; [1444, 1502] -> -0.13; 2.94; 3.24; 2.83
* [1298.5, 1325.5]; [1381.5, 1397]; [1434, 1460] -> -0.07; 3.23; 3.12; 2.72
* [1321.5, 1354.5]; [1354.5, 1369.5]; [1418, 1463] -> 0.39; 3.22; 2.18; 2.84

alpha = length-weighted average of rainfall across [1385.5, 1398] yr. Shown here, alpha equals 3.19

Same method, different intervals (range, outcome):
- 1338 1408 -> 2.76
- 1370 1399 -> 2.69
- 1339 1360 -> 3.05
